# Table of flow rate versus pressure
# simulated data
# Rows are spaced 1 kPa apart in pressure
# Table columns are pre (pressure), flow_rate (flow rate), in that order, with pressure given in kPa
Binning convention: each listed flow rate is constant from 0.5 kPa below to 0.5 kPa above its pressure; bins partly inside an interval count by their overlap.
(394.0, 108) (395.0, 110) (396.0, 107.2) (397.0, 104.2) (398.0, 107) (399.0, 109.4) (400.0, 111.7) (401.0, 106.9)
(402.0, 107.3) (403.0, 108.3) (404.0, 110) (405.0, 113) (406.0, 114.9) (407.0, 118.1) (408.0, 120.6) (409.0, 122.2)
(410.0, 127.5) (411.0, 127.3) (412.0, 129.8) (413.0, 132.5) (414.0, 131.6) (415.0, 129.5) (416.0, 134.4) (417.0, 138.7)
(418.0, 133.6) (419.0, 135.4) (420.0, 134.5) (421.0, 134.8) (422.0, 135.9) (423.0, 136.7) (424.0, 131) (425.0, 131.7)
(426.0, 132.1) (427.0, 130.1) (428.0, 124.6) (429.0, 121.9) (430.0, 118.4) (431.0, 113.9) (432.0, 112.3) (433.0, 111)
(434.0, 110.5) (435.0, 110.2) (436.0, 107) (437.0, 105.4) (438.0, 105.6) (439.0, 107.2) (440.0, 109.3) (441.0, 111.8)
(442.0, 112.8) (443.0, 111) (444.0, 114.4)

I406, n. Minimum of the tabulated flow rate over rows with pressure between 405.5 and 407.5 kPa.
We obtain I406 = 114.9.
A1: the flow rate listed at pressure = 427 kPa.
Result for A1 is 130.1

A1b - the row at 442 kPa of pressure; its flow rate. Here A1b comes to 112.8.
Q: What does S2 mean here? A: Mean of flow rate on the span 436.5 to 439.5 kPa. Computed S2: 106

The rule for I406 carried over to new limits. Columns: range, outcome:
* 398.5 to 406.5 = 106.9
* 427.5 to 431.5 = 113.9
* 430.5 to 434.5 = 110.5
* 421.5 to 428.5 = 124.6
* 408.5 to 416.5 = 122.2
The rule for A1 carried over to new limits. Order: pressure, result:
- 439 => 107.2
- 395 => 110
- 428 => 124.6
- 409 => 122.2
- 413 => 132.5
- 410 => 127.5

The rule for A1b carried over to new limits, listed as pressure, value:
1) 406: 114.9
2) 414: 131.6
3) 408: 120.6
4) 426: 132.1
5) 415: 129.5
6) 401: 106.9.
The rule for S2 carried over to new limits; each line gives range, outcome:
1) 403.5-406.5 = 113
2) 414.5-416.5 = 132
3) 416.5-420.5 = 136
